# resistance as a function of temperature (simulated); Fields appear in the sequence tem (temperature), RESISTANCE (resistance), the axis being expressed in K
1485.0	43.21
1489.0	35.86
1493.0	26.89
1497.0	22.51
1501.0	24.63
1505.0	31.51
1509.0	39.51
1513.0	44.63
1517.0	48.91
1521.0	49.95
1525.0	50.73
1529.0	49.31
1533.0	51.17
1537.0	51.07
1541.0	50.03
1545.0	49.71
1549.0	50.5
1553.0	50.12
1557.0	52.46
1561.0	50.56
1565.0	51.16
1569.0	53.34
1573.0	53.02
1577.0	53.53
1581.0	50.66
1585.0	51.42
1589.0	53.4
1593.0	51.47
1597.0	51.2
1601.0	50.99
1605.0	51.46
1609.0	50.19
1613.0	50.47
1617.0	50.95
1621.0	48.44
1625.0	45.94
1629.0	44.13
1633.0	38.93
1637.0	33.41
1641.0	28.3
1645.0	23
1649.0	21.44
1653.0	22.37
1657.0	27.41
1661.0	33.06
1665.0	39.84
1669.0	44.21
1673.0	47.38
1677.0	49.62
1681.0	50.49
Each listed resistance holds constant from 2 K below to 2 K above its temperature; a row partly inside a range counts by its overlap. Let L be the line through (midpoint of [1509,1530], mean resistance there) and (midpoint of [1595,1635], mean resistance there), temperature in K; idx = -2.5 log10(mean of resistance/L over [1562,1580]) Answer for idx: -0.097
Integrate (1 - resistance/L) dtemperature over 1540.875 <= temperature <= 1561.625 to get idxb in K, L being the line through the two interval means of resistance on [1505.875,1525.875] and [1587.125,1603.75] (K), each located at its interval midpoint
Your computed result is -1.0 K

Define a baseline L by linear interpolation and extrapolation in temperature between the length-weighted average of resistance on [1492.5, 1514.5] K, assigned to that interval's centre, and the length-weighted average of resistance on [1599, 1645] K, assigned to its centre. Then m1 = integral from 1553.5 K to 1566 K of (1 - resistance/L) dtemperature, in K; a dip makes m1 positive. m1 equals -4.6 K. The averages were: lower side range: 31.6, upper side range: 43.9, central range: 51.3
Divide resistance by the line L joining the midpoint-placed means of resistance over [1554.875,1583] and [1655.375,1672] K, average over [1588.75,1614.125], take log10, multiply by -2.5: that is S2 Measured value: -0.09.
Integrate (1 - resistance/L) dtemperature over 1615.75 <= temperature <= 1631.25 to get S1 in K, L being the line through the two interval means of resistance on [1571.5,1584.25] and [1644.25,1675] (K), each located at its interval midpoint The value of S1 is -2.1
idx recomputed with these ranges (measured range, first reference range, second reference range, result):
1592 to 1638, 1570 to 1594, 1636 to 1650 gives -0.24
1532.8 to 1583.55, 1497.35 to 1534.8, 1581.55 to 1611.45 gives -0.09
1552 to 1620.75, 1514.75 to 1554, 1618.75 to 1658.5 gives -0.23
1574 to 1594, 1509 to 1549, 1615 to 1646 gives -0.19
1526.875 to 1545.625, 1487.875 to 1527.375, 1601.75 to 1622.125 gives -0.22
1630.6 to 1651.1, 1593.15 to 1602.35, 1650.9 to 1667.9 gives 0.27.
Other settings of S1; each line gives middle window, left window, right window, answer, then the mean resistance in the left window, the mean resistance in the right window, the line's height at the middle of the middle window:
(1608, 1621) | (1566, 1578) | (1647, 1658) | -4.5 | 53.1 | 23.4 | 37.4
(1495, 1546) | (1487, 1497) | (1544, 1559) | -3.9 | 29.6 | 50.8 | 39.7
